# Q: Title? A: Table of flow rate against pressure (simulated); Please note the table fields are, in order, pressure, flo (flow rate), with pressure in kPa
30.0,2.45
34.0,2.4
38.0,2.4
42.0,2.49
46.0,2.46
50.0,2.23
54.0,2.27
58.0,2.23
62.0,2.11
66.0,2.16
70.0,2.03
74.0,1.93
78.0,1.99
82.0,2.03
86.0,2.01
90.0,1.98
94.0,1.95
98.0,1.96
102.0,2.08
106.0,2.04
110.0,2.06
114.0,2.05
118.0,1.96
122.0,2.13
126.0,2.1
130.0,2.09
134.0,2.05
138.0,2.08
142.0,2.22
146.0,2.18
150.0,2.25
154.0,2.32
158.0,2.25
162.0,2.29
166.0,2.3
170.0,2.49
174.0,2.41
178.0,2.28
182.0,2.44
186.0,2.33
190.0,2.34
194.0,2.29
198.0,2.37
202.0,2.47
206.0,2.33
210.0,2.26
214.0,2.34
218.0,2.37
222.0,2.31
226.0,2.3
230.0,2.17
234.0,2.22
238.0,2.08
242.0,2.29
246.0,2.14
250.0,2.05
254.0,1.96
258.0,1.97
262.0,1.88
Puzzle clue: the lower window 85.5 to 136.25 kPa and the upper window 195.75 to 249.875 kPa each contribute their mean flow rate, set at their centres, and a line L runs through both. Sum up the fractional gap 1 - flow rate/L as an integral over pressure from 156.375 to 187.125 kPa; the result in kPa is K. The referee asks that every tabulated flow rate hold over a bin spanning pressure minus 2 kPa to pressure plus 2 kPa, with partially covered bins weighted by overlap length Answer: -2.6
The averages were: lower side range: 2.04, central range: 2.35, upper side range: 2.27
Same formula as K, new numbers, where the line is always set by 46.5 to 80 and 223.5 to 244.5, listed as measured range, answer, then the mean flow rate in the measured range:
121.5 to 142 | 0.6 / 2.1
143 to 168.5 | -1.1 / 2.27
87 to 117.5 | 2.0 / 2.01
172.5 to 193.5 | -1.6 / 2.35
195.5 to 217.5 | -1.5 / 2.35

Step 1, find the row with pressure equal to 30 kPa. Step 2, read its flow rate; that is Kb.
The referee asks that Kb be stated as 2.45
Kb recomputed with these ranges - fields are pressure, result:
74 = 1.93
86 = 2.01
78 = 1.99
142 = 2.22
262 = 1.88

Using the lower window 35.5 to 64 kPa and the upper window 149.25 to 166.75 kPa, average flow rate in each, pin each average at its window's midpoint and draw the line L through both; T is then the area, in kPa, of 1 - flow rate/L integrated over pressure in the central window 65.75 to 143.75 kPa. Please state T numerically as 8.7 kPa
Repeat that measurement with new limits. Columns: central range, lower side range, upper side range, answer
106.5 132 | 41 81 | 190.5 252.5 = 1.69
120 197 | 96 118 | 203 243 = -4.23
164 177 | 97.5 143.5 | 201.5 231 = -1.13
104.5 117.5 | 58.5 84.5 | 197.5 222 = 0.59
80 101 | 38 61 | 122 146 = 2.23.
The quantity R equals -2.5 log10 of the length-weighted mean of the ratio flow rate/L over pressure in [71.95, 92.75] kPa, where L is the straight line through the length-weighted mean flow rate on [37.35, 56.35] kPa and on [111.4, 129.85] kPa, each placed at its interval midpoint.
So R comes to 0.12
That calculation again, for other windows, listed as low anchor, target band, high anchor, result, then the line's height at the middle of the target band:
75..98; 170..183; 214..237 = -0.10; 2.17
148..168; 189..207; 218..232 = -0.04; 2.28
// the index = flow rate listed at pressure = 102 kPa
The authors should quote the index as 2.08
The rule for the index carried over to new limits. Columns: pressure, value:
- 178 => 2.28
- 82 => 2.03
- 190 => 2.34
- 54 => 2.27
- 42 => 2.49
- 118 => 1.96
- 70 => 2.03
